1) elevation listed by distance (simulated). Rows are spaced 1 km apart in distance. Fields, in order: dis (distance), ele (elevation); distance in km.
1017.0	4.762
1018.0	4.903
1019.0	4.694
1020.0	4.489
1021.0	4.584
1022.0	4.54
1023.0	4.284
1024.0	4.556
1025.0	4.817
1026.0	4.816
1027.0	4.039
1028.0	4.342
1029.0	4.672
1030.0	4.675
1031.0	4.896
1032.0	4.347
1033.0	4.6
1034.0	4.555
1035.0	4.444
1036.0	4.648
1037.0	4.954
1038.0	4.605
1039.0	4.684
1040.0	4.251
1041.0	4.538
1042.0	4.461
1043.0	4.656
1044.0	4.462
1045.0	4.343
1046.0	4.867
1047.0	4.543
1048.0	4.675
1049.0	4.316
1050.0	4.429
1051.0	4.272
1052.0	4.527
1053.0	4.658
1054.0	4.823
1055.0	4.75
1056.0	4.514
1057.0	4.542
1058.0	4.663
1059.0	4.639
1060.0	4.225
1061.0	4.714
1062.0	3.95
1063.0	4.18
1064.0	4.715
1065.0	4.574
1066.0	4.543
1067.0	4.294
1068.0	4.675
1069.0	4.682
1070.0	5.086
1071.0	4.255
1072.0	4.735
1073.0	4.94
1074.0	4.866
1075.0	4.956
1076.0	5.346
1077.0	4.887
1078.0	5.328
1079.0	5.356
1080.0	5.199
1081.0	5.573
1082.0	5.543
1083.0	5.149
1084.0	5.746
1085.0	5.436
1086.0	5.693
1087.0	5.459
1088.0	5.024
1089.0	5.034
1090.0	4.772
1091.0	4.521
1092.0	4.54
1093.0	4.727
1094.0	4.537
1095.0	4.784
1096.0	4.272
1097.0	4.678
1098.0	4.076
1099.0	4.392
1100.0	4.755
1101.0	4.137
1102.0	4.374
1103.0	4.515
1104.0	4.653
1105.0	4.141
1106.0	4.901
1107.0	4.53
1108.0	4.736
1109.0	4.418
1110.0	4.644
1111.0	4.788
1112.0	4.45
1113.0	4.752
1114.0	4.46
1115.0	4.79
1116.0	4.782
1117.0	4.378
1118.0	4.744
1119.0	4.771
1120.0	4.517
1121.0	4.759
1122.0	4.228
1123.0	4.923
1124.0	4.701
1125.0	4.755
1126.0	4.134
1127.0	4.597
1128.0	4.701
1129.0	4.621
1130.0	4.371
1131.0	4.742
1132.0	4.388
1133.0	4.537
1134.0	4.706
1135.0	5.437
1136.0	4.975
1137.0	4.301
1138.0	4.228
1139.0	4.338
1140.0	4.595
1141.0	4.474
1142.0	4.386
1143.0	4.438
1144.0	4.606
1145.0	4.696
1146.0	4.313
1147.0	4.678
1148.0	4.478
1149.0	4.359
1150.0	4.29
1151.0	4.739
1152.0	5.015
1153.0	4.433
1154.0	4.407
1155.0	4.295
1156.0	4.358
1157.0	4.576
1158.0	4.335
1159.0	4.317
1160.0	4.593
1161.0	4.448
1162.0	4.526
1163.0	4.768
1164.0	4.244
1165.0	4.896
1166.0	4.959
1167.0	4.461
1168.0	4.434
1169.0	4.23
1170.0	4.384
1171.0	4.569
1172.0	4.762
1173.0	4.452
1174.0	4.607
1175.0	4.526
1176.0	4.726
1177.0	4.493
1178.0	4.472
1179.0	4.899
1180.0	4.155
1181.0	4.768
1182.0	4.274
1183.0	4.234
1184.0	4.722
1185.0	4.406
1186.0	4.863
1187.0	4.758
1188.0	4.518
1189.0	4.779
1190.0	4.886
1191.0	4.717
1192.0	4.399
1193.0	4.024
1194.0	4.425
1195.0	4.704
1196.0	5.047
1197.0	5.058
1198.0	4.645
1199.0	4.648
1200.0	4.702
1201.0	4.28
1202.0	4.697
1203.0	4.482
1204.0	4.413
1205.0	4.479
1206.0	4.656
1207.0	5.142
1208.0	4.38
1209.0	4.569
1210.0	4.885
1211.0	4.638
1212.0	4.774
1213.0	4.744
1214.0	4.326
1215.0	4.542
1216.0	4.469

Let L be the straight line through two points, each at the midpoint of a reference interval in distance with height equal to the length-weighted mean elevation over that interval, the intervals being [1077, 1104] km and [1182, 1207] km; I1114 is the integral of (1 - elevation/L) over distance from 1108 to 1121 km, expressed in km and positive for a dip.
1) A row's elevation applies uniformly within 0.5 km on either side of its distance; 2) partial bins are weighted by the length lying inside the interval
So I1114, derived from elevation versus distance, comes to 0.5 km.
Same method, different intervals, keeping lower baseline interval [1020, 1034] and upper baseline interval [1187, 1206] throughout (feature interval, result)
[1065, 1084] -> -1.7 km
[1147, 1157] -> 0.2 km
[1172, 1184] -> 0.2 km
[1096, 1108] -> 0.3 km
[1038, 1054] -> 0.1 km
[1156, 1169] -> 0.2 km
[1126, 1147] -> 0.1 km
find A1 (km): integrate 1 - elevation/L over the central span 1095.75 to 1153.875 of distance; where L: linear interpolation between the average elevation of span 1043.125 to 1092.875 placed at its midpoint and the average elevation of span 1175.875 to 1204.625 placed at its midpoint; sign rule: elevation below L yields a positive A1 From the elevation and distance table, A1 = 1.7 km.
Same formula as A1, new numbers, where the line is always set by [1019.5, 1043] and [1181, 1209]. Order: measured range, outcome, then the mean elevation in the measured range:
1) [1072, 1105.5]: -2.3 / 4.89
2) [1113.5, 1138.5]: -0.2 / 4.62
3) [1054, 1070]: 0.1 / 4.54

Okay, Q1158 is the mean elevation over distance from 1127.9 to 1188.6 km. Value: 4.54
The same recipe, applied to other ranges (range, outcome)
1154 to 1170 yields 4.49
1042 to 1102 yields 4.74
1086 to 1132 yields 4.62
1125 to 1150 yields 4.54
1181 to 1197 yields 4.6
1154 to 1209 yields 4.57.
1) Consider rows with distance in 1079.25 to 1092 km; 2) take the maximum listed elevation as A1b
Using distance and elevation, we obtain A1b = 5.746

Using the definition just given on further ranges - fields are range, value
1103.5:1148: 5.437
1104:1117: 4.901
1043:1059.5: 4.867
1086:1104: 5.693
